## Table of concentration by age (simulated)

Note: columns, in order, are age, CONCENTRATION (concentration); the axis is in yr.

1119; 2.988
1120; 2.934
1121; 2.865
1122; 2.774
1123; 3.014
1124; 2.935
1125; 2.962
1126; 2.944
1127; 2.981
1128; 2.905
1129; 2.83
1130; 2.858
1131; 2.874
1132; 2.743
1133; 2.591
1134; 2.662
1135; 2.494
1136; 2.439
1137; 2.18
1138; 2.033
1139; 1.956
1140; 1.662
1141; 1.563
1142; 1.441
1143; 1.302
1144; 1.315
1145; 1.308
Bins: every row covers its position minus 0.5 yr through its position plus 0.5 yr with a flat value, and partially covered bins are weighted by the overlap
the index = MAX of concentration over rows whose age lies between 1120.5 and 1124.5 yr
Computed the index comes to 3.014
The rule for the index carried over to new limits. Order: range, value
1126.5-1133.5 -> 2.981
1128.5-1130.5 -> 2.858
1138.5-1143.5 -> 1.956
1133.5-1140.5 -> 2.662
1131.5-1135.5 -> 2.743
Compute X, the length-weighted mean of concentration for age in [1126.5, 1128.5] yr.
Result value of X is 2.94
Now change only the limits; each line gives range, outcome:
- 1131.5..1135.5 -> 2.62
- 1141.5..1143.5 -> 1.37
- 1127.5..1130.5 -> 2.86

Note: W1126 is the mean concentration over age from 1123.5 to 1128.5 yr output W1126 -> 2.95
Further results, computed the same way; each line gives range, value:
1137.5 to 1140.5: 1.88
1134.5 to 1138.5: 2.29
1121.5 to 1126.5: 2.93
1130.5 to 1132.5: 2.81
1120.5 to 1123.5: 2.88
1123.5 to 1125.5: 2.95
